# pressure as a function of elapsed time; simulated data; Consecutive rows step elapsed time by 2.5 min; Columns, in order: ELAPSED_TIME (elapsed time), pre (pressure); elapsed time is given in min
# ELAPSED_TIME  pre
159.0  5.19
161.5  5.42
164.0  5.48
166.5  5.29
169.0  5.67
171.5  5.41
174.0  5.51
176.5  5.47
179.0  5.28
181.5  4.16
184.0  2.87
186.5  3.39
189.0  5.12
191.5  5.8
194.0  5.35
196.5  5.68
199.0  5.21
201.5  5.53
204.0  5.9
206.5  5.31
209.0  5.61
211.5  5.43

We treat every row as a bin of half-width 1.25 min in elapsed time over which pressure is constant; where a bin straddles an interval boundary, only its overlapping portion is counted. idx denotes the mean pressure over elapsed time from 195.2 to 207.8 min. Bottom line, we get 5.53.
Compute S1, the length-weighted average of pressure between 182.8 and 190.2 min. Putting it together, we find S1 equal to 3.79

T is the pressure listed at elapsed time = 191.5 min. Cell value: 5.8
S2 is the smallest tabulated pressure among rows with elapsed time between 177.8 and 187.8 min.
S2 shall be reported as 2.87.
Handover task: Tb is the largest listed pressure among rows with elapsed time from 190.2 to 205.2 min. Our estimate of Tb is 5.9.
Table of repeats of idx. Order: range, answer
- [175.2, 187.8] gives 4.24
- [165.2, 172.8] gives 5.46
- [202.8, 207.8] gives 5.6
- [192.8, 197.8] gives 5.51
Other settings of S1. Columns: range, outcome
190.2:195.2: 5.57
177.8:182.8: 4.7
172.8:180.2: 5.42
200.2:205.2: 5.71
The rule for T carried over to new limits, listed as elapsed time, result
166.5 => 5.29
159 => 5.19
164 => 5.48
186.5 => 3.39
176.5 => 5.47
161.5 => 5.42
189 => 5.12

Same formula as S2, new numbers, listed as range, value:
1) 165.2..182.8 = 4.16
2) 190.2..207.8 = 5.21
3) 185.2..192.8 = 3.39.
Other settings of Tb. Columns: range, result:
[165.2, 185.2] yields 5.67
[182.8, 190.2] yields 5.12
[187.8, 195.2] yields 5.8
